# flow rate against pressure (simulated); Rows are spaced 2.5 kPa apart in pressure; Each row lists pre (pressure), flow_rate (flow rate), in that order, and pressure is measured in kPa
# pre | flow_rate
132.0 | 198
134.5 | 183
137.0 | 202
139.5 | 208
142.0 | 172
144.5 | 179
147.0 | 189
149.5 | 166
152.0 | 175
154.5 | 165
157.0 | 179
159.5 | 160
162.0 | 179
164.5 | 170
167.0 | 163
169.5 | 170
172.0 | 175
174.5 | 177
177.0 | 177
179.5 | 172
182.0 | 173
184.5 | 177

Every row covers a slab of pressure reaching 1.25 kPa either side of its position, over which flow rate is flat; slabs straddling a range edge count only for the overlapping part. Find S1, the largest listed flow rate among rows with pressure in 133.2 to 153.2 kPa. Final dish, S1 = 208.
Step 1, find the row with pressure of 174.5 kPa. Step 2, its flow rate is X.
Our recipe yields 177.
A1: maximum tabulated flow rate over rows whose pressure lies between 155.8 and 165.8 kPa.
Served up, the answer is 179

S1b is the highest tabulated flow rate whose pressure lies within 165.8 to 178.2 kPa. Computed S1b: 177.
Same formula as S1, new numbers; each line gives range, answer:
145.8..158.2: 189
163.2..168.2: 170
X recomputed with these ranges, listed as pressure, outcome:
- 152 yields 175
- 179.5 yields 172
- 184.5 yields 177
